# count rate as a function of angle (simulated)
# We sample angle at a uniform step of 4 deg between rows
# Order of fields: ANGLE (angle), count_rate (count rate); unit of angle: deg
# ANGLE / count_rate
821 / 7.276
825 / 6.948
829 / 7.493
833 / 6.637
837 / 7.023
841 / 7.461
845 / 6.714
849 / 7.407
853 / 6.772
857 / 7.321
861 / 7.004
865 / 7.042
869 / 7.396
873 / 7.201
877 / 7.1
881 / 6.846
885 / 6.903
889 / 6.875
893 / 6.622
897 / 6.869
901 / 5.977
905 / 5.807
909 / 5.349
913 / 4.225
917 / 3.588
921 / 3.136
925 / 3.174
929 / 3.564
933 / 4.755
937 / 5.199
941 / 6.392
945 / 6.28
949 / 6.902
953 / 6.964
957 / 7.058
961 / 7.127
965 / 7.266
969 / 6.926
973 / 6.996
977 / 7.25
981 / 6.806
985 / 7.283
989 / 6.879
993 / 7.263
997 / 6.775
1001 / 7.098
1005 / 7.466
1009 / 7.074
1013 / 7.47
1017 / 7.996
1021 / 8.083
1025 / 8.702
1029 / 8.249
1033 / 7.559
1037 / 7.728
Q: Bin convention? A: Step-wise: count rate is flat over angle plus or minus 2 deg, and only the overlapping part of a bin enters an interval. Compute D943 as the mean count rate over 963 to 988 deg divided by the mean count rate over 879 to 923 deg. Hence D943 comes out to 1.25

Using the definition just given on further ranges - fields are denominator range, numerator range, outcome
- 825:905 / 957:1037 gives 1.06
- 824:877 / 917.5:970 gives 0.80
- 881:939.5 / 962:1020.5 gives 1.38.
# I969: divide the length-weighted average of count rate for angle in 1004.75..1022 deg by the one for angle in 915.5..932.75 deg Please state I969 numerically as 2.2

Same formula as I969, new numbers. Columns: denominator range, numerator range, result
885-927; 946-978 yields 1.34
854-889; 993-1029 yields 1.07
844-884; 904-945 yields 0.65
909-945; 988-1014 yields 1.61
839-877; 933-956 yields 0.87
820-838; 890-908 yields 0.89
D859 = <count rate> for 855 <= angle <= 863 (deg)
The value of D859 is 7.16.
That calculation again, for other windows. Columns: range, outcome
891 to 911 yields 6.12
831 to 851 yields 7.05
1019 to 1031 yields 8.34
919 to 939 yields 3.97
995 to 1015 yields 7.18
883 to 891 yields 6.89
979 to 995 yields 7.06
